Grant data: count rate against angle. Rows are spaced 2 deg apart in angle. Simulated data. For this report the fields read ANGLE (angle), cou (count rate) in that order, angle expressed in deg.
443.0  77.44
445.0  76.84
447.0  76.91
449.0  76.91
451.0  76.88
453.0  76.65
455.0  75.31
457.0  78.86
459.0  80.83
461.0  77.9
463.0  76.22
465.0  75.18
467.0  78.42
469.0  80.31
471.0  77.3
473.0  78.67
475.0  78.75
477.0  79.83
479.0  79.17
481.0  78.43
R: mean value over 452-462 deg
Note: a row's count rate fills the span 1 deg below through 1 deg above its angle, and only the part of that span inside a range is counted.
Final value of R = 77.9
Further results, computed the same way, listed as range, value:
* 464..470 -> 78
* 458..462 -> 79.4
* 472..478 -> 79.1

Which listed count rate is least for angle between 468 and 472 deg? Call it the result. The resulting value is 77.3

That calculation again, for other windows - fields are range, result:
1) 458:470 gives 75.18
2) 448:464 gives 75.31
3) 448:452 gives 76.88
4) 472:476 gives 78.67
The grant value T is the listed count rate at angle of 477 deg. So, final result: 79.83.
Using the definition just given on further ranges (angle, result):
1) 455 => 75.31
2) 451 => 76.88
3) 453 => 76.65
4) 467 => 78.42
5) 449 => 76.91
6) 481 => 78.43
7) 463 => 76.22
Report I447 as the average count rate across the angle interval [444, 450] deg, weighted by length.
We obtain 76.9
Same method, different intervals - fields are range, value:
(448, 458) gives 76.9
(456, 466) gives 77.8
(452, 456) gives 76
